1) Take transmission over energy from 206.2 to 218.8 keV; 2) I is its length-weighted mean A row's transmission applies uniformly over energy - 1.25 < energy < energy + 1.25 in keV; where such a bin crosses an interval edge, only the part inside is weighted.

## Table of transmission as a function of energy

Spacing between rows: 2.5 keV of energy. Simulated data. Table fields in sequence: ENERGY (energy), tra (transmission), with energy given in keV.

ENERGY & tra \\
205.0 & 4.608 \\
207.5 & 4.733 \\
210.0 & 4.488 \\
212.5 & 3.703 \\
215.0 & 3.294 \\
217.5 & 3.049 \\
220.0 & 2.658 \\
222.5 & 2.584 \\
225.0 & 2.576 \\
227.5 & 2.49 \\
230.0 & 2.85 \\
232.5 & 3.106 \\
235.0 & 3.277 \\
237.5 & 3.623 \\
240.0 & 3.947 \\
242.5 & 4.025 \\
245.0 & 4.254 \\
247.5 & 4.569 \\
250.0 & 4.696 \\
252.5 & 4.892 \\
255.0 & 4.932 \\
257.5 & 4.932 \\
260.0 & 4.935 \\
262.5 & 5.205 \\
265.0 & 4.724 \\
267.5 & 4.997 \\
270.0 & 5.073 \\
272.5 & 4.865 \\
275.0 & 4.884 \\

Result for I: 3.85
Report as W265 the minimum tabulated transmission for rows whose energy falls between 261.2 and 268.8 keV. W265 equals 4.724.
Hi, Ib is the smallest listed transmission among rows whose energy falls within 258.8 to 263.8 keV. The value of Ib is 4.935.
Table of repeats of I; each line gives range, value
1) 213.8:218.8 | 3.17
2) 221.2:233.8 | 2.72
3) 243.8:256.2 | 4.67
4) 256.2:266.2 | 4.95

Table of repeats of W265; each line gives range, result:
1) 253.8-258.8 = 4.932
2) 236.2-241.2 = 3.623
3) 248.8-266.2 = 4.696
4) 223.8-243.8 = 2.49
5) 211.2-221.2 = 2.658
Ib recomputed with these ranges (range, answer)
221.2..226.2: 2.576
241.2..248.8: 4.025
